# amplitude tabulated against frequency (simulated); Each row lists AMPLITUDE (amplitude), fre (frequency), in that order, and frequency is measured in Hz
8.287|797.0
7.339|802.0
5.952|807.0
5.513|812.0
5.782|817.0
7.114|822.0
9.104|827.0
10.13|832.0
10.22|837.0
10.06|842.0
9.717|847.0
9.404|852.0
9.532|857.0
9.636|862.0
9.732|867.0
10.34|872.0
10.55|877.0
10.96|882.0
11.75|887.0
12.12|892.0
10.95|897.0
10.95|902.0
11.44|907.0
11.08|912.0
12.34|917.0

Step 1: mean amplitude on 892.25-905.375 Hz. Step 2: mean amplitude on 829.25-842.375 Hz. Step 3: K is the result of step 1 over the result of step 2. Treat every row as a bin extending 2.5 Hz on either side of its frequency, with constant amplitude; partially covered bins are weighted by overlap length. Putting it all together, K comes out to 1.1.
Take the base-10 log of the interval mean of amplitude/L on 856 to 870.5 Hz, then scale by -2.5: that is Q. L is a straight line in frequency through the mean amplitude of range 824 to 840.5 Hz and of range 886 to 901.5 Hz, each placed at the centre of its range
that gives 0.10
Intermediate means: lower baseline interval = 9.75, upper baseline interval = 11.5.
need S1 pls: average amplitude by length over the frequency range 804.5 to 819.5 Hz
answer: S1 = 5.75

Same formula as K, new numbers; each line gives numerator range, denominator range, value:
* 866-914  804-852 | 1.34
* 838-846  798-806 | 1.38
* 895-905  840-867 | 1.14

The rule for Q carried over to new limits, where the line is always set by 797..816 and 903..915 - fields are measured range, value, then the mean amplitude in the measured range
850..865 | -0.079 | 9.53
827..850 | -0.237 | 9.92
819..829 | -0.088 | 7.94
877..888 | -0.111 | 11.1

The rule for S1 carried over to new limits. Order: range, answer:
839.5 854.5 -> 9.73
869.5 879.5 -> 10.4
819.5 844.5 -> 9.33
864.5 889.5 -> 10.7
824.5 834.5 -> 9.62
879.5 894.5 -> 11.6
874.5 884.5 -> 10.8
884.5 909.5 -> 11.4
